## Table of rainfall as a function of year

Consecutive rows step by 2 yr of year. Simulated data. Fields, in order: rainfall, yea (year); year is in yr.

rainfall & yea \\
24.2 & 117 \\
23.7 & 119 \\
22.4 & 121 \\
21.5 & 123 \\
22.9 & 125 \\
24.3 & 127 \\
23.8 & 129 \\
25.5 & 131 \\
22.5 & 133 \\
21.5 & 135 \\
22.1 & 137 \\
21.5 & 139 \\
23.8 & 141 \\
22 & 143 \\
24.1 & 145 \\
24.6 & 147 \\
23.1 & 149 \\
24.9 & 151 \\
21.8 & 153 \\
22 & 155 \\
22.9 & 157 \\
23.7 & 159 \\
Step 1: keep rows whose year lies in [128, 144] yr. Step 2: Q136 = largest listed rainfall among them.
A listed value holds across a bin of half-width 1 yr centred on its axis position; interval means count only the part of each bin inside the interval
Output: 25.5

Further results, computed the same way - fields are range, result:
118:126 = 23.7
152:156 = 22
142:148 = 24.6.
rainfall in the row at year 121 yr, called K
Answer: 22.4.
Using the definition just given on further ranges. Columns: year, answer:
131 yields 25.5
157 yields 22.9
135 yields 21.5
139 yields 21.5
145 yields 24.1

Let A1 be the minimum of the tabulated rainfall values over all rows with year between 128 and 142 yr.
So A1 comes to 21.5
